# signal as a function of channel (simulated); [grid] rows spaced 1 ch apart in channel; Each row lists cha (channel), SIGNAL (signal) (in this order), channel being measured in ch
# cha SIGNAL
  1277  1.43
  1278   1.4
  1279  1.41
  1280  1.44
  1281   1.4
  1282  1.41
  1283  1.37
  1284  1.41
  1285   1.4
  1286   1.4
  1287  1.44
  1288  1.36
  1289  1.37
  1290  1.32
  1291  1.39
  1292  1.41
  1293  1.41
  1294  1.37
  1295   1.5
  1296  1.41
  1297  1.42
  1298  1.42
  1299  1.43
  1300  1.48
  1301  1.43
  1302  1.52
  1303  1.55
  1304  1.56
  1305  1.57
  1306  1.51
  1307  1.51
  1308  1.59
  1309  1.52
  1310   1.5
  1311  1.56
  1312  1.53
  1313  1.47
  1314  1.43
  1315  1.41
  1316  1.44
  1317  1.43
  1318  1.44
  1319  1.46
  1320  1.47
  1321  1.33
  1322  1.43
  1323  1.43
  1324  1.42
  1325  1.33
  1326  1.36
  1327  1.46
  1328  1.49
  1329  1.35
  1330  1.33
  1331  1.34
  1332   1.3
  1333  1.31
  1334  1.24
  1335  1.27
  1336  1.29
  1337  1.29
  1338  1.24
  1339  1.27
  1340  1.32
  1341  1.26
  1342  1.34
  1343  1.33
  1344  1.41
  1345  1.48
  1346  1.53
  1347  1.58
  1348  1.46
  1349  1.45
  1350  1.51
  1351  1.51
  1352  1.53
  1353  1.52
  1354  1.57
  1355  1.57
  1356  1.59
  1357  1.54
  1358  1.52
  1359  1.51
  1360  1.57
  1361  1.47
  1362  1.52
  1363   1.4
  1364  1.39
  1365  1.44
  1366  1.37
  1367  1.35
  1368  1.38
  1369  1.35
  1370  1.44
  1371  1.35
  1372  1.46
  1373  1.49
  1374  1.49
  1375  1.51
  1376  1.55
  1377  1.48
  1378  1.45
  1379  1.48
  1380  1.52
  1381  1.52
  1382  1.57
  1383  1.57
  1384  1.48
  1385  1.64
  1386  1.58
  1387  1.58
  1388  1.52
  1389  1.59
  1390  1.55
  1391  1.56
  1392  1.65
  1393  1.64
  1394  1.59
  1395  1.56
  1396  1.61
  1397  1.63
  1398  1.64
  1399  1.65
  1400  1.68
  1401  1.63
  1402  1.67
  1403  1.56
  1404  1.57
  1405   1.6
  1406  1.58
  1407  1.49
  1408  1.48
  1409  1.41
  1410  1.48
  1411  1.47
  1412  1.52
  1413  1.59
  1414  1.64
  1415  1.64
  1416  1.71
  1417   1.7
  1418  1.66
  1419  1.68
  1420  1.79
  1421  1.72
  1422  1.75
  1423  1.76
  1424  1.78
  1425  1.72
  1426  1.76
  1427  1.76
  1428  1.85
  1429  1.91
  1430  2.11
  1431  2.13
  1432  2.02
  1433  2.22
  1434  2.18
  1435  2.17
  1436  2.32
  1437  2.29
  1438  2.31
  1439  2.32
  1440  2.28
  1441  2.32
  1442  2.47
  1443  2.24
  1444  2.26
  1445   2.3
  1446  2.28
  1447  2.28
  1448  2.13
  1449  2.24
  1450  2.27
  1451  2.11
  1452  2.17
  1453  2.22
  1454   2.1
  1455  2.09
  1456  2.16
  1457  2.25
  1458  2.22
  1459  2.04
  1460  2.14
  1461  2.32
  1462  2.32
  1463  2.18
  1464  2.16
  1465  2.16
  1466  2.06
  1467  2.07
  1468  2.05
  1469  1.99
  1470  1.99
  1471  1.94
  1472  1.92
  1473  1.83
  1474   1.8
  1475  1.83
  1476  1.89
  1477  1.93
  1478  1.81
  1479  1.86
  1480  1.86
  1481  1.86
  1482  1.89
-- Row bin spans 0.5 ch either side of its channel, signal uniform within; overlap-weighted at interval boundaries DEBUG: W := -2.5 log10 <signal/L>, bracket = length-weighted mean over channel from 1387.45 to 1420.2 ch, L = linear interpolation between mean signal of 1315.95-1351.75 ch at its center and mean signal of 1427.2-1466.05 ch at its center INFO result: 0.18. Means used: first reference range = 1.39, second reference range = 2.19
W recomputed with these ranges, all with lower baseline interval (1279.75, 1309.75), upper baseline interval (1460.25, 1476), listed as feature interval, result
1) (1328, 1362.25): 0.141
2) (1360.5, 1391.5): 0.161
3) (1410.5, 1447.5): -0.035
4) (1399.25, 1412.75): 0.176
